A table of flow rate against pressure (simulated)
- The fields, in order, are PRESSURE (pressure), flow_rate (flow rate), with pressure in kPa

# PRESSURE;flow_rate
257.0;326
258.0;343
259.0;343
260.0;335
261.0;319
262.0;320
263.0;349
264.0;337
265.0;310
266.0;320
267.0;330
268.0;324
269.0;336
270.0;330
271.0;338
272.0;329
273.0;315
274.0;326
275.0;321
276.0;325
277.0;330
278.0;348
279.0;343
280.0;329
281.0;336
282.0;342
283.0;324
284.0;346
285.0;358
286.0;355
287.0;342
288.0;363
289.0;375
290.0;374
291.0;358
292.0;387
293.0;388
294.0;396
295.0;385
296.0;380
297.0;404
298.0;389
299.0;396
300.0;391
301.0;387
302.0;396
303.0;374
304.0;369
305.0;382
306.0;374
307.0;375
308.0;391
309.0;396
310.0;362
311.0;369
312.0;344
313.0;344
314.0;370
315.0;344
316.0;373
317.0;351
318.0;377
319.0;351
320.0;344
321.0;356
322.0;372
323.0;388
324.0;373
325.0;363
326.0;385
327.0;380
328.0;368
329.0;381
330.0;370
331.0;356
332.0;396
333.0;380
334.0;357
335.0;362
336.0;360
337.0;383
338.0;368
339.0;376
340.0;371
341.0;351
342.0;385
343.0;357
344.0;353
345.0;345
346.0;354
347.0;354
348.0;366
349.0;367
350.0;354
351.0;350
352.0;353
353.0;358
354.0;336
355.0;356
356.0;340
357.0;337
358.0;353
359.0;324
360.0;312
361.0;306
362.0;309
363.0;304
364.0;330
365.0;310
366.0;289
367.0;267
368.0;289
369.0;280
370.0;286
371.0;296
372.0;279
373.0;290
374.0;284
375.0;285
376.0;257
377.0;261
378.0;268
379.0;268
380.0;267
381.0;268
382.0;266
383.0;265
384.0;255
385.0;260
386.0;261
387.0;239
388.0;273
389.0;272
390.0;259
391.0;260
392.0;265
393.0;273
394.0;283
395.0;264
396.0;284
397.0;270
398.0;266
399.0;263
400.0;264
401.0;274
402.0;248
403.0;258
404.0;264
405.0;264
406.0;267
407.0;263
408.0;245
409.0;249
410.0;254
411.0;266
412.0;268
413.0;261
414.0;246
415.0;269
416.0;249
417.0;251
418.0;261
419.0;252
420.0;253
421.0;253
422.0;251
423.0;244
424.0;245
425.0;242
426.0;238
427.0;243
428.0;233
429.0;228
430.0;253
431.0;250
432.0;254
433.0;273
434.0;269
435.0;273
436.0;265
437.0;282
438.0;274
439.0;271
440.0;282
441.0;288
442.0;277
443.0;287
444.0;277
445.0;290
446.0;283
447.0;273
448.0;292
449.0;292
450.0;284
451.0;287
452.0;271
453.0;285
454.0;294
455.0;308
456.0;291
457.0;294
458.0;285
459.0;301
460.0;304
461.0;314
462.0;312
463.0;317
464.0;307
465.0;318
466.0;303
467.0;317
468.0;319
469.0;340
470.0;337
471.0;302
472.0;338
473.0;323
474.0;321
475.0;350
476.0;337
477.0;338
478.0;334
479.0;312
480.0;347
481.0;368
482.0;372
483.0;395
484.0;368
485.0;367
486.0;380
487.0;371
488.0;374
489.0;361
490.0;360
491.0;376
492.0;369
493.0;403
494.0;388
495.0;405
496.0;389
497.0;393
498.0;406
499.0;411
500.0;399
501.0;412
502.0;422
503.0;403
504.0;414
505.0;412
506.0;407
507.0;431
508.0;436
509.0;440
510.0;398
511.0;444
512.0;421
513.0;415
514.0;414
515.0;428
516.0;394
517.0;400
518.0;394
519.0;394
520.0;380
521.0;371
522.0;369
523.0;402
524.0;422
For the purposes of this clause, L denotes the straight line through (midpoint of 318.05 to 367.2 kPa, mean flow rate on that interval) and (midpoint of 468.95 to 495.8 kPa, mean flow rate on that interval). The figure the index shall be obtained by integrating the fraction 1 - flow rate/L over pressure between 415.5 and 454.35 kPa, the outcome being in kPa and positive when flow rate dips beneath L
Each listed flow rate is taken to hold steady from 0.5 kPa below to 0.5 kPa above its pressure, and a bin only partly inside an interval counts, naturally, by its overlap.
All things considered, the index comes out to 9.8 kPa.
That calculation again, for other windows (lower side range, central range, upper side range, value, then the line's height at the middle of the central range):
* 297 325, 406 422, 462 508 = 4.9 kPa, 368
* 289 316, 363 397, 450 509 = 8.5 kPa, 366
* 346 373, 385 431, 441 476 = 8.2 kPa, 313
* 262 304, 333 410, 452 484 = 8.3 kPa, 338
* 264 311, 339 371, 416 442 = -2.4 kPa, 310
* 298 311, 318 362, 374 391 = -4.1 kPa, 329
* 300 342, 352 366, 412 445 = 0.1 kPa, 331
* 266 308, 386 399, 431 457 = 1.7 kPa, 306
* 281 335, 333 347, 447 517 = 0.2 kPa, 368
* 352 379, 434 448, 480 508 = 3.0 kPa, 355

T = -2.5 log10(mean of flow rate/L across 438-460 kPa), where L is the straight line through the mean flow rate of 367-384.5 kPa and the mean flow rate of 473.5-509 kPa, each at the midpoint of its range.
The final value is 0.19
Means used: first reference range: 274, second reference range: 382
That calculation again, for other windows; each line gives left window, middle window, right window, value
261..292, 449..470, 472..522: 0.24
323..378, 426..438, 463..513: 0.36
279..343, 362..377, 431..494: 0.20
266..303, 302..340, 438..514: -0.05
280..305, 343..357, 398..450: -0.09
